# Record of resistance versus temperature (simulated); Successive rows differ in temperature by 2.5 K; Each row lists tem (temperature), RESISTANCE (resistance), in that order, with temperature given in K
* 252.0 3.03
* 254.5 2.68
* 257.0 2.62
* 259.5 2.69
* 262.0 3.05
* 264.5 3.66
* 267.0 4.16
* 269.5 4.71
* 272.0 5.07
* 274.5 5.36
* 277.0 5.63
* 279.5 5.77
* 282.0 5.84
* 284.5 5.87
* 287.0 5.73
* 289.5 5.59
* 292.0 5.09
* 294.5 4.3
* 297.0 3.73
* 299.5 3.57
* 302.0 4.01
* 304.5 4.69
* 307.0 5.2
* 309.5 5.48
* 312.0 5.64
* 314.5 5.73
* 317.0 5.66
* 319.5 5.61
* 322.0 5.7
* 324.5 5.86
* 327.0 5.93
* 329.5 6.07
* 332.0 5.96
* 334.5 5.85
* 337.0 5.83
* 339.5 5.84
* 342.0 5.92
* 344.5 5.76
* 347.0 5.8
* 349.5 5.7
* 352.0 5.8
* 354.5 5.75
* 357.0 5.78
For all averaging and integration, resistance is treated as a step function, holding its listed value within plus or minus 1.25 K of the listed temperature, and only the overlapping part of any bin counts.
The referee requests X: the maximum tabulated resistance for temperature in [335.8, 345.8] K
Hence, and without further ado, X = 5.92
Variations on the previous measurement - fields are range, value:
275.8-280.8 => 5.77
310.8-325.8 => 5.86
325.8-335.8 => 6.07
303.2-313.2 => 5.64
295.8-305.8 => 4.69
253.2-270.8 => 4.71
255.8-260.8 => 2.69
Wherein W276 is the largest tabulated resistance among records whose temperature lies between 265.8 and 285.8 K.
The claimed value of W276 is 5.87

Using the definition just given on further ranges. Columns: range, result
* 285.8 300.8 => 5.73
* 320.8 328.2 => 5.93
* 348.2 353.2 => 5.8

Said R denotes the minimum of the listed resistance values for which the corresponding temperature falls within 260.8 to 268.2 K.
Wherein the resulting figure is 3.05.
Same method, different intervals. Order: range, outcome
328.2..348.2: 5.76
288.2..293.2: 5.09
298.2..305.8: 3.57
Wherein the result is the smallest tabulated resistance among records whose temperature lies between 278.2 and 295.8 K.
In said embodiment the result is 4.3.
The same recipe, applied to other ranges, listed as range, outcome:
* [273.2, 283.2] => 5.36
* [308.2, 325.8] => 5.48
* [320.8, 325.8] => 5.7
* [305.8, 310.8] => 5.2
